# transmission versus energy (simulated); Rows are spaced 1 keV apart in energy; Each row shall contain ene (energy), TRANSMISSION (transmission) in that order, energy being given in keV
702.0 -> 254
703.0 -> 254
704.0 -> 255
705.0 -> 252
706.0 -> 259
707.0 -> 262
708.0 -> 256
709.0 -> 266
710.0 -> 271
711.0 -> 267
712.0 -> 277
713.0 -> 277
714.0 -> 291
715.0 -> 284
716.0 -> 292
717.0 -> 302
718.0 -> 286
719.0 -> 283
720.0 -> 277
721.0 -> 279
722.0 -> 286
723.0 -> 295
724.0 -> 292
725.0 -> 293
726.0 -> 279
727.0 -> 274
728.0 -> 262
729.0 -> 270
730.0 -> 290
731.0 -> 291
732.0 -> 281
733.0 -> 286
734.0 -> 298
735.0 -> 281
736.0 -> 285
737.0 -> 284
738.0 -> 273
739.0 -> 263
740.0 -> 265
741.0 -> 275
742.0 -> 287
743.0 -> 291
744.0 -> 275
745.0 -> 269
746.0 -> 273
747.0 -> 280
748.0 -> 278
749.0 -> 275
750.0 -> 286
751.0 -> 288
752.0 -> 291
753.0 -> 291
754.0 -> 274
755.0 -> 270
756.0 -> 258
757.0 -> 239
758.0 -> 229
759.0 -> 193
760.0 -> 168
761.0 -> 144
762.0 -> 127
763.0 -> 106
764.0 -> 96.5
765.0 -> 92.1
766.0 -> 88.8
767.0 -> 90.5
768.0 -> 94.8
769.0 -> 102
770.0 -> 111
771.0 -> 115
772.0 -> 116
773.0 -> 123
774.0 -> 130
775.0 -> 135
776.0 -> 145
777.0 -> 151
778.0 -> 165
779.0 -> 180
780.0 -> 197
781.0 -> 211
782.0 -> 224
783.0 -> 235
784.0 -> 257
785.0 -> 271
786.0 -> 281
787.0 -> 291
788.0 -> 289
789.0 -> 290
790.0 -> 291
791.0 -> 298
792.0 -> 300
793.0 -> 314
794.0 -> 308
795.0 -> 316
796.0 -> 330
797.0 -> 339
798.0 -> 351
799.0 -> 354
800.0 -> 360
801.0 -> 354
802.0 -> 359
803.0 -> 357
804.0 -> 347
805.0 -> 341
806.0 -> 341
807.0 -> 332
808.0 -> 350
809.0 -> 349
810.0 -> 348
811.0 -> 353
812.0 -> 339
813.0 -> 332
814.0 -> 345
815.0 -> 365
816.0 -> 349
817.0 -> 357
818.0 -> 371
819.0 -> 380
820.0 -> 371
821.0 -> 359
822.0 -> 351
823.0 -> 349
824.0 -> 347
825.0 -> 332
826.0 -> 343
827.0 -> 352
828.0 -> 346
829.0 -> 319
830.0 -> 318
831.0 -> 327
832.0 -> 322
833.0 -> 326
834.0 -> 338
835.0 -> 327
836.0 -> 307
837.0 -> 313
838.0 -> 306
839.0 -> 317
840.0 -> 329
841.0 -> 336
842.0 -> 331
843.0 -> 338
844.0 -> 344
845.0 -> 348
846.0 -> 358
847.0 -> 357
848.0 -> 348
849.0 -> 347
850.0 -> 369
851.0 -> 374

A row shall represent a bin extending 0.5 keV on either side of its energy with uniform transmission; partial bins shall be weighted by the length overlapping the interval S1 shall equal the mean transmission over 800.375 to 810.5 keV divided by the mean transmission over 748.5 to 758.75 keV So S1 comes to 1.3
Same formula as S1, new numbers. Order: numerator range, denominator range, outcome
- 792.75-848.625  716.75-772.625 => 1.43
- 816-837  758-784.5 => 2.31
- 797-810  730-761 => 1.30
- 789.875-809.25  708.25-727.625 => 1.19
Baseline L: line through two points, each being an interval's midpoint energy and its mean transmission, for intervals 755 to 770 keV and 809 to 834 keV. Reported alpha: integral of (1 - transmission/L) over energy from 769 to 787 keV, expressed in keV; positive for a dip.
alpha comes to 2.1 keV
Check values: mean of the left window 148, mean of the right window 346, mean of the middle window 180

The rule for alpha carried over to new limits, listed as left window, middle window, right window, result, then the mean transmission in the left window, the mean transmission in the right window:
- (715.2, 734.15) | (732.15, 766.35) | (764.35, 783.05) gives -4.2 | 285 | 140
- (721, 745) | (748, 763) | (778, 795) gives 2.1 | 281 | 263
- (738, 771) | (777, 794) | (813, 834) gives 1.3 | 214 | 346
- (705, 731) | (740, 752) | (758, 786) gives -3.7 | 279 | 154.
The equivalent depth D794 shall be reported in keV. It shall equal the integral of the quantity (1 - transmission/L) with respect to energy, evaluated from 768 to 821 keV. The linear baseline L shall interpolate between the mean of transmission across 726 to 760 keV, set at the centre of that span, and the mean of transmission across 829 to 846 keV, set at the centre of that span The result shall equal 4.3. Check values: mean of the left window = 272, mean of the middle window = 280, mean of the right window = 327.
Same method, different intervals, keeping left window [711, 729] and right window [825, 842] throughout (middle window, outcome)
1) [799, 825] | -2.7 keV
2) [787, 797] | 0.2 keV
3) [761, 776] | 9.5 keV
